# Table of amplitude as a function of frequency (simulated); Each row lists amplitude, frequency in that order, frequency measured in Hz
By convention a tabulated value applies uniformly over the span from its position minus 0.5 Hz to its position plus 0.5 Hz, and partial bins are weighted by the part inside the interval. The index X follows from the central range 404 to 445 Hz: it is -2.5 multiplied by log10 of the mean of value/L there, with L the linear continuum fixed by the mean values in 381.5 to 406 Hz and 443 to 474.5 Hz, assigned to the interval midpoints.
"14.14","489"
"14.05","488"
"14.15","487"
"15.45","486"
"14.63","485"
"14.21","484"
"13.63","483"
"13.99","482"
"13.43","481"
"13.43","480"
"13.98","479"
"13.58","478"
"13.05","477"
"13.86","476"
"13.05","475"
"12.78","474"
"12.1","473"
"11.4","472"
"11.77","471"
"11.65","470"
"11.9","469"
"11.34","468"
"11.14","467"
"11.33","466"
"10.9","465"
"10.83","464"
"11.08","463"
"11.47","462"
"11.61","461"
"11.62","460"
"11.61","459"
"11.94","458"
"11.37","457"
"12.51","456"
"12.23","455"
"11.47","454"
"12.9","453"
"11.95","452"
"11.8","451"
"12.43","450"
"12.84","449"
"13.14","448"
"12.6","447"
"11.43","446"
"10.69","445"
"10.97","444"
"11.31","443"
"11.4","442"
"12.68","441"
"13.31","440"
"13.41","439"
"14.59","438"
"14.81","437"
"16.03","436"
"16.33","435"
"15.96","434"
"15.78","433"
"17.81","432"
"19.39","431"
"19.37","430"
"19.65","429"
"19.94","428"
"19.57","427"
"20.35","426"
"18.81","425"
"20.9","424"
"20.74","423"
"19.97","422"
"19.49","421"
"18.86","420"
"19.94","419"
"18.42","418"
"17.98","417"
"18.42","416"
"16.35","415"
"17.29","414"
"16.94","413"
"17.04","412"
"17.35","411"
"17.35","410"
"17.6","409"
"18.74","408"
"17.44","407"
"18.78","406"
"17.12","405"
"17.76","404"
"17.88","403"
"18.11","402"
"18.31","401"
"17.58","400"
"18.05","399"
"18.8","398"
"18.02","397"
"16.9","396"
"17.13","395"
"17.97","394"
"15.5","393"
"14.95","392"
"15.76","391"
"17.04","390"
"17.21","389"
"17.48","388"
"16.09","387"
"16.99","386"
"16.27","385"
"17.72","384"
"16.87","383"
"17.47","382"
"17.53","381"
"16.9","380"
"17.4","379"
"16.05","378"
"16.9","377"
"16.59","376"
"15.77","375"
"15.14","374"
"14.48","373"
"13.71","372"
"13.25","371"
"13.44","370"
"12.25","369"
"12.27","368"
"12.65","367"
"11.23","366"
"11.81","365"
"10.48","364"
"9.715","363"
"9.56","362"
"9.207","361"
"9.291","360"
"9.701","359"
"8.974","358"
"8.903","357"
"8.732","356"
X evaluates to -0.168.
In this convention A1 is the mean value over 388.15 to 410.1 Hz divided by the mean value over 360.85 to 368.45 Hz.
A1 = 1.6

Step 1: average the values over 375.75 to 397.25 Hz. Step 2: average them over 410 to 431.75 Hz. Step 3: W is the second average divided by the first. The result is 1.12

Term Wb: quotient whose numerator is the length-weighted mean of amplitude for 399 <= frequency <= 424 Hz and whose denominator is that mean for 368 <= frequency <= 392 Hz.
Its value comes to 1.14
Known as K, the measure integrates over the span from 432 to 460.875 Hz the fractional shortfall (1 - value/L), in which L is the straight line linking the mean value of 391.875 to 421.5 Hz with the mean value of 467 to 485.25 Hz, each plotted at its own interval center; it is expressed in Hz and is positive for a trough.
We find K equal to 4.1 Hz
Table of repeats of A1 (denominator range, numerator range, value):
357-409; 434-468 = 0.81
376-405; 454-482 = 0.71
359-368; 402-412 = 1.68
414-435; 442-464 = 0.63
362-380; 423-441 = 1.27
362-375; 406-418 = 1.40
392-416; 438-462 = 0.69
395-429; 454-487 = 0.68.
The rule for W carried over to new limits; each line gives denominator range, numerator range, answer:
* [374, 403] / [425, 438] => 1.05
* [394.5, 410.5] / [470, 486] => 0.74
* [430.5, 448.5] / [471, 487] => 0.96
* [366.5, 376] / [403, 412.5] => 1.28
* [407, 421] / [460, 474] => 0.64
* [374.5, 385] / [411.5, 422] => 1.08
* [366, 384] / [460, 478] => 0.78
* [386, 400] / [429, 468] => 0.77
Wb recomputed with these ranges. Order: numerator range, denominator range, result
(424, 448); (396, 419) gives 0.87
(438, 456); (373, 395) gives 0.74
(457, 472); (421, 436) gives 0.61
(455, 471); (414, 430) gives 0.60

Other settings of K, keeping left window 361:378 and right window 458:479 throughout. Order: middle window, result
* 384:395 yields -3.2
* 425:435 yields -5.0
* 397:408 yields -4.6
